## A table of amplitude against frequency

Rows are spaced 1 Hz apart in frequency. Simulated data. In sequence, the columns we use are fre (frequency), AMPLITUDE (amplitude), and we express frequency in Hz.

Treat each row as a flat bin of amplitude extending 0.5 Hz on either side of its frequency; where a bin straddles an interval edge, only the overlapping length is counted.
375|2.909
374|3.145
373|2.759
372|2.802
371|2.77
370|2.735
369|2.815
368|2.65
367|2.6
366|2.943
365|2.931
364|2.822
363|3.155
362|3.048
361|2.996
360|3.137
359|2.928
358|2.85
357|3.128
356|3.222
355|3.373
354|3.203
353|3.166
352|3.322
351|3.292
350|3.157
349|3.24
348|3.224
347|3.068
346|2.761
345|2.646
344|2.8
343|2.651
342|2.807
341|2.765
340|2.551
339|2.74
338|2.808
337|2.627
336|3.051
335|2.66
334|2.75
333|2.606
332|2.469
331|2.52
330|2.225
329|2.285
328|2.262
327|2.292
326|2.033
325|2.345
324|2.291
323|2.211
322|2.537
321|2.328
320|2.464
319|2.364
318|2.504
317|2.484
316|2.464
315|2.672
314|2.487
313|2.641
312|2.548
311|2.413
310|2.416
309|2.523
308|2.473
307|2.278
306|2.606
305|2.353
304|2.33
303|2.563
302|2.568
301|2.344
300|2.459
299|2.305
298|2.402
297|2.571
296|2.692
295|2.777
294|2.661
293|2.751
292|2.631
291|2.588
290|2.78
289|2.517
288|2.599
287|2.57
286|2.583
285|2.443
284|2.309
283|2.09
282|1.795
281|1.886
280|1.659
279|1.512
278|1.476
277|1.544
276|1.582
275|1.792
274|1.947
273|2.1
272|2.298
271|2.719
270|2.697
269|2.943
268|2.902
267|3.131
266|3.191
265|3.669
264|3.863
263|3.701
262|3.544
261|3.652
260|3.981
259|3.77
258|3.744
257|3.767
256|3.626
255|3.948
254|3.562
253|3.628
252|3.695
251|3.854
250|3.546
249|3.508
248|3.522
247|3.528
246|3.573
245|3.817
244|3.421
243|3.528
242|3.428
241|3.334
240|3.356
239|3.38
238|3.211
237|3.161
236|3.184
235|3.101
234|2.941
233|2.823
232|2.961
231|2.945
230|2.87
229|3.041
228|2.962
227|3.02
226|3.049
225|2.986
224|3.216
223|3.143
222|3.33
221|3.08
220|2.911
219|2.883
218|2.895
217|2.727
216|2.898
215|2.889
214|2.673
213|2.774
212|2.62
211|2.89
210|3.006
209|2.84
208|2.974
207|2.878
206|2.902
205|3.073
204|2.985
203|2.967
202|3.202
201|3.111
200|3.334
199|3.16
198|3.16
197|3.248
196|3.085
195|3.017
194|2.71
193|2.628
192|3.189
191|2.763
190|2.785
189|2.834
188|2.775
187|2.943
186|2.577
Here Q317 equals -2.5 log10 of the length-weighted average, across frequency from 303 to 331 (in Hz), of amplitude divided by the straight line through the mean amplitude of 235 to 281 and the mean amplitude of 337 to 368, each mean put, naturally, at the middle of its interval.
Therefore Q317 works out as 0.25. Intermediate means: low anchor 3.12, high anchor 2.97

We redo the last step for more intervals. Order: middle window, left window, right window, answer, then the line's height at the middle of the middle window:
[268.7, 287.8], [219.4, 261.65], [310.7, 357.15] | 0.418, 3.09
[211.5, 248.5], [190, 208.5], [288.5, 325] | -0.091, 2.87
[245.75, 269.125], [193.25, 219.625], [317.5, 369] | -0.237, 2.88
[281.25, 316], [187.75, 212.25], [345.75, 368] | 0.214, 3.03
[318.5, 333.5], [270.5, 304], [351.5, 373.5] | 0.127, 2.64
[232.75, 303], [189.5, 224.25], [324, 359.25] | -0.009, 2.89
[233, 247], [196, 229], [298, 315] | -0.174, 2.84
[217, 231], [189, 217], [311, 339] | -0.055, 2.87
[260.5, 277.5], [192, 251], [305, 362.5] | 0.058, 2.93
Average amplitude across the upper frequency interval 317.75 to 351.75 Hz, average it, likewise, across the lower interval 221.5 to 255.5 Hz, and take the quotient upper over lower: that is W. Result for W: 0.8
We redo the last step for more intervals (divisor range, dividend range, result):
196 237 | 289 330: 0.82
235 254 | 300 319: 0.71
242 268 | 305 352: 0.72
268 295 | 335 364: 1.31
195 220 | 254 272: 1.16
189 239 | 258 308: 0.87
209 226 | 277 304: 0.80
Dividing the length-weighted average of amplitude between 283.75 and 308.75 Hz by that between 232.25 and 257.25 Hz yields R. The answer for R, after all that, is 0.73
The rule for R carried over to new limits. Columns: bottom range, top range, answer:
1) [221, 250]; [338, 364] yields 0.93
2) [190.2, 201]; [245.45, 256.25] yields 1.20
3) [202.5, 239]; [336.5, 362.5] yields 1.00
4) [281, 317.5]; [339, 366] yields 1.21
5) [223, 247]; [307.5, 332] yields 0.75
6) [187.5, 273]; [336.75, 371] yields 0.93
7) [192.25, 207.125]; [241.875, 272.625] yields 1.14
